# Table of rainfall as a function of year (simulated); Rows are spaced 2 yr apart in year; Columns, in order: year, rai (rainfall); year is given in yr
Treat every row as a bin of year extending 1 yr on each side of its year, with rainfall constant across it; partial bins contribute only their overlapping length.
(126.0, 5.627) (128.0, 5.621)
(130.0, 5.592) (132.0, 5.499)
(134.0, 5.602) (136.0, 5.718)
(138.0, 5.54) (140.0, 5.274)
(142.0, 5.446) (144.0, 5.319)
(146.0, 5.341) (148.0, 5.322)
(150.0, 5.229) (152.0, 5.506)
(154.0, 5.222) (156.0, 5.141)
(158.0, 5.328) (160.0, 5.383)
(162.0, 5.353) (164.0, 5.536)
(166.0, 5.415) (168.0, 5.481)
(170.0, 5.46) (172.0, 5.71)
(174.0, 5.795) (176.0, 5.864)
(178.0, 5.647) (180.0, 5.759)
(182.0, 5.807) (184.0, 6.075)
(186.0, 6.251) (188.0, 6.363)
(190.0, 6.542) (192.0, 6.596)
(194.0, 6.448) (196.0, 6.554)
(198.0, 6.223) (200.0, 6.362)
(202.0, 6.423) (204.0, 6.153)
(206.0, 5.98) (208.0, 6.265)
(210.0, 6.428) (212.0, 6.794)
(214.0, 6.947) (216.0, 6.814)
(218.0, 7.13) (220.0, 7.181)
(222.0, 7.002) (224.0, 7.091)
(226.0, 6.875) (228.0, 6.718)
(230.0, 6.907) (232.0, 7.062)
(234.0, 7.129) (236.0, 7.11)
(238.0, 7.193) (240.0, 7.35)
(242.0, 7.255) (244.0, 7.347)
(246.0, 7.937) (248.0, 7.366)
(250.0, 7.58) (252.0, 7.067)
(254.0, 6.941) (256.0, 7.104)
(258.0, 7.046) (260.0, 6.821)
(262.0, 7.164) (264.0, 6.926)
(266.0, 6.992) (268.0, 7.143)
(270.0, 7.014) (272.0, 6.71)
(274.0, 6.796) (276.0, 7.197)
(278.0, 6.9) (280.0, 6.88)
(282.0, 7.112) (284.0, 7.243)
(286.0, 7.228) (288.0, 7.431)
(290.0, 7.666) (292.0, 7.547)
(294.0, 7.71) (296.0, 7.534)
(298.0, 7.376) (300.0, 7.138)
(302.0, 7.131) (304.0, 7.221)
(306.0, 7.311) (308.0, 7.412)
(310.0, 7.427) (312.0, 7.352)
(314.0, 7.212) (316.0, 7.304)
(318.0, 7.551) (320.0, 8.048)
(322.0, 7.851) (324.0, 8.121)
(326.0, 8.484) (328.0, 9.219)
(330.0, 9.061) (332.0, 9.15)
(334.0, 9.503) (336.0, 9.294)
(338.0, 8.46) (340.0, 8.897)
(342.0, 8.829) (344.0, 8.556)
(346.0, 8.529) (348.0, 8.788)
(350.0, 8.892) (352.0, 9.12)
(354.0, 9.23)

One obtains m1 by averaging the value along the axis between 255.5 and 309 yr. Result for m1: 7.18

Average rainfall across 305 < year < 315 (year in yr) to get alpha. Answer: 7.34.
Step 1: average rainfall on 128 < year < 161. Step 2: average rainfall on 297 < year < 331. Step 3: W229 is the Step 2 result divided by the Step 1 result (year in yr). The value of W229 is 1.4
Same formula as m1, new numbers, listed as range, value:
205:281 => 7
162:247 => 6.49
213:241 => 7.04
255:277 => 6.99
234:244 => 7.23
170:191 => 5.96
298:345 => 8.09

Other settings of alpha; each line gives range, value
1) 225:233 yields 6.89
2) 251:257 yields 7.04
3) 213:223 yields 7.01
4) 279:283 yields 7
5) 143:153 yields 5.34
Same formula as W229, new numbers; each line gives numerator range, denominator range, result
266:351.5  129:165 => 1.44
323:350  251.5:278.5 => 1.27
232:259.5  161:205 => 1.21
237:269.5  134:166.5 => 1.34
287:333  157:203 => 1.31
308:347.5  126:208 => 1.45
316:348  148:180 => 1.57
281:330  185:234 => 1.14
